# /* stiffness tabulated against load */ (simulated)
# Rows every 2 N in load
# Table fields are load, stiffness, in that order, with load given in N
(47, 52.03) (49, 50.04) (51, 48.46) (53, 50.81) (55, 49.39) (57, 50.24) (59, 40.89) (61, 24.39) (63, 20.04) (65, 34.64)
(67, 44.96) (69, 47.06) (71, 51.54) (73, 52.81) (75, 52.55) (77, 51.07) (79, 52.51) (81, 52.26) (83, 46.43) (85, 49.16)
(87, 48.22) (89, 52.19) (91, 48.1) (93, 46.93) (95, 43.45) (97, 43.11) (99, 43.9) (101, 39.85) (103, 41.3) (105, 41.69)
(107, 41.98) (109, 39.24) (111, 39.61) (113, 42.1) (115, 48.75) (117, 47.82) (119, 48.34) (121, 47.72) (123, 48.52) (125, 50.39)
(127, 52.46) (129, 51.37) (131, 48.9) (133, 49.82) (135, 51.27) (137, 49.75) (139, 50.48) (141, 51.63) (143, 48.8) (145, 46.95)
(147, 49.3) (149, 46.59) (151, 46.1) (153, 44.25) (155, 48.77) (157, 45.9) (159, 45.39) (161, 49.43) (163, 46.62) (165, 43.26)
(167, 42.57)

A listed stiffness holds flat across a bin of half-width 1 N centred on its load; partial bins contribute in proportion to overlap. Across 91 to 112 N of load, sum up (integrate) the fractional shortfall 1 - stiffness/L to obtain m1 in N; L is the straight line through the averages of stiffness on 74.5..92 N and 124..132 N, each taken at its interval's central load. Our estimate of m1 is 3.4 N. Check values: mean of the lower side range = 50.2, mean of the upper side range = 50.8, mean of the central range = 42.4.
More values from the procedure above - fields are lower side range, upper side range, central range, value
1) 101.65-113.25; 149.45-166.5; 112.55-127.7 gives -2.22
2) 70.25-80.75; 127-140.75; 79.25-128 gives 4.99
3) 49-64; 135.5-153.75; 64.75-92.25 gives -3.95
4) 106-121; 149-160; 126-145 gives -2.13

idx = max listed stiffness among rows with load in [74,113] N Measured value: 52.55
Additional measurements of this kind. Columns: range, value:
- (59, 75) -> 52.81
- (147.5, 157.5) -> 48.77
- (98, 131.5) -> 52.46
